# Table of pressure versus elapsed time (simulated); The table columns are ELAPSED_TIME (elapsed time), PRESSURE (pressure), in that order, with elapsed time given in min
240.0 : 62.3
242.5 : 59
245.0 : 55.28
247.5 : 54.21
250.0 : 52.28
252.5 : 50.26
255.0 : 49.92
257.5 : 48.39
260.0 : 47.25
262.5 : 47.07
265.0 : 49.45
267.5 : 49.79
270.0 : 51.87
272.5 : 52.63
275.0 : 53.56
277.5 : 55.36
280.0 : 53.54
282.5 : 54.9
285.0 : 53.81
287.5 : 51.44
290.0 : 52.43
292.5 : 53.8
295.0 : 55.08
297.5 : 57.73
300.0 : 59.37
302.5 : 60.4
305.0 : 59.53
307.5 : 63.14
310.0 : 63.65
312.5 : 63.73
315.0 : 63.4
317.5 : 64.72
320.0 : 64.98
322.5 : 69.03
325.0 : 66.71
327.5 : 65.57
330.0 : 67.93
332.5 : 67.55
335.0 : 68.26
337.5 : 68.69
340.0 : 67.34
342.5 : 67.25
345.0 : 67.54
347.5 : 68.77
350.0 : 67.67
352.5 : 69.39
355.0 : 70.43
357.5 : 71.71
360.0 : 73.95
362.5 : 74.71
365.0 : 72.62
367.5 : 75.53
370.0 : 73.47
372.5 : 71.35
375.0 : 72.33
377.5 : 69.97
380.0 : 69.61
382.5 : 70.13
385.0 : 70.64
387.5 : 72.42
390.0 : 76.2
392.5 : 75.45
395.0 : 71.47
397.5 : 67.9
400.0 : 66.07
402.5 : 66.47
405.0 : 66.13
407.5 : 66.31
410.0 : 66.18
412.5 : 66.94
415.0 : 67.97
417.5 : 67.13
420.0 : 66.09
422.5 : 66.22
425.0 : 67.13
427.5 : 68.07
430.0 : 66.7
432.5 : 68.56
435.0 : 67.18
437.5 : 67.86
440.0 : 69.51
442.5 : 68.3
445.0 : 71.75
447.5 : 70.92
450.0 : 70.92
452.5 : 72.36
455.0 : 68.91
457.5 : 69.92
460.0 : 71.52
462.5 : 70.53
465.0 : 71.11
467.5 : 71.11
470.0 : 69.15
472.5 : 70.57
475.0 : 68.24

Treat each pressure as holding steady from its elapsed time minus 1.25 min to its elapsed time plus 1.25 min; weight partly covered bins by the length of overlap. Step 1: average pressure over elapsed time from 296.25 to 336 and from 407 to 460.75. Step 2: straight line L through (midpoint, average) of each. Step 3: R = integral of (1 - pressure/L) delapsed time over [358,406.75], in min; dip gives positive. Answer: -3.5 min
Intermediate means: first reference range 64.1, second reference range 68.5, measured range 71.3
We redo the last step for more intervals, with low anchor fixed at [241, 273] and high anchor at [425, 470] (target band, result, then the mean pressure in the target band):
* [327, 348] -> -3.1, 67.7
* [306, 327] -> -2.9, 64.9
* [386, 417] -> -1.9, 69.1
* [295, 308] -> -0.9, 59.4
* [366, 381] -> -2.3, 72.1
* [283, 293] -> 0.3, 53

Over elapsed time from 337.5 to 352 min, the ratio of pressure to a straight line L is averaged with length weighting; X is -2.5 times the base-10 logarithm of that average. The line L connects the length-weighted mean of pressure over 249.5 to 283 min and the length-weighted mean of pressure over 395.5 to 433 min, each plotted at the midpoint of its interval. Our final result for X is -0.14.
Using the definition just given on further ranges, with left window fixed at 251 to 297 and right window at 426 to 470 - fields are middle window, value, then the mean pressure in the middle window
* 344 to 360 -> -0.16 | 69.6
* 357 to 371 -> -0.21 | 73.8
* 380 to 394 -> -0.15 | 72.6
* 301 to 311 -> -0.12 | 61.6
